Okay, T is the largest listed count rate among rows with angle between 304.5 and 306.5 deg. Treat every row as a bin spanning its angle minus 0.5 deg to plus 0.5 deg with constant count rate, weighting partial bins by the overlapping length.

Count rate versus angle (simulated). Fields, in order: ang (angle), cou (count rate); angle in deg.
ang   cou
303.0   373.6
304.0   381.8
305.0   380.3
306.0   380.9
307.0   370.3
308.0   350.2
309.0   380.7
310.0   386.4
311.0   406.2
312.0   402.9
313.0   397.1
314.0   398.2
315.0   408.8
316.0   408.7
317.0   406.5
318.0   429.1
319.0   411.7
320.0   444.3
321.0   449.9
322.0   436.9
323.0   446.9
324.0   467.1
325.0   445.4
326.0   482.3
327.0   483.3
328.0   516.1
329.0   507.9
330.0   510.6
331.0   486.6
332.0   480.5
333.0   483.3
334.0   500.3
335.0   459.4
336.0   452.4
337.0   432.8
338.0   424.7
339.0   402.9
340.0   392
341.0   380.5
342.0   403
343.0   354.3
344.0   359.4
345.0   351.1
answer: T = 380.9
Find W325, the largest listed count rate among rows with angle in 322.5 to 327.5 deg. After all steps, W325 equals 483.3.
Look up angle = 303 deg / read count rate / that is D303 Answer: 373.6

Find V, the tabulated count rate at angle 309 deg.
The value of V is 380.7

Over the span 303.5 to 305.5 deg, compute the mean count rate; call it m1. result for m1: 381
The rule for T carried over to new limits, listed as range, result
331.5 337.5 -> 500.3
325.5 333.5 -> 516.1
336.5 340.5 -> 432.8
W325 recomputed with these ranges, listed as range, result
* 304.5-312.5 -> 406.2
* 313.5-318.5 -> 429.1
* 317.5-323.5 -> 449.9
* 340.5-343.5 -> 403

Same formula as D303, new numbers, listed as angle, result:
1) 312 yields 402.9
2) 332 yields 480.5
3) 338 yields 424.7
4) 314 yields 398.2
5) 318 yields 429.1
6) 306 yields 380.9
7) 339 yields 402.9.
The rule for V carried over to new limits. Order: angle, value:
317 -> 406.5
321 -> 449.9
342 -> 403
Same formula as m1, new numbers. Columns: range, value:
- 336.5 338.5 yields 429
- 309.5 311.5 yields 396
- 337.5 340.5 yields 407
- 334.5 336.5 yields 456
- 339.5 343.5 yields 382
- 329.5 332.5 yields 493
